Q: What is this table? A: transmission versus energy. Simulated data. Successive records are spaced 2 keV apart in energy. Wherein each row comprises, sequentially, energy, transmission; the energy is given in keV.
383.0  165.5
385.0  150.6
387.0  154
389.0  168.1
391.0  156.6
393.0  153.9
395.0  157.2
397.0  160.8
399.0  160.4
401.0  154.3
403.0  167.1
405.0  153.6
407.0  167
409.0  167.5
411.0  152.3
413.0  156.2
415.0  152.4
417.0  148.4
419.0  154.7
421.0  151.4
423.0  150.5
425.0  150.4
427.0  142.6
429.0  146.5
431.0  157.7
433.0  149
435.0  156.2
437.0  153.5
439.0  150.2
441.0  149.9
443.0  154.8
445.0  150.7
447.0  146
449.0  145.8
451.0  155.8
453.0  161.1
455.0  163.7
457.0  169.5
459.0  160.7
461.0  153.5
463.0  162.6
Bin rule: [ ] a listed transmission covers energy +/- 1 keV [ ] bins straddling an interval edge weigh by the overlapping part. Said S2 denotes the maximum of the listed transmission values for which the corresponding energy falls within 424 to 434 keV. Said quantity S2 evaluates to 157.7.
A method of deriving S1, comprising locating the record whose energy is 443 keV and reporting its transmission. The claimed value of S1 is 154.8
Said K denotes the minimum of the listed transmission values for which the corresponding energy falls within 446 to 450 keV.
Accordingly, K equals 145.8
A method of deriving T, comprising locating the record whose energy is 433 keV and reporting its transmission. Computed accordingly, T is 149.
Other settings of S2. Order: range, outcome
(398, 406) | 167.1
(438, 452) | 155.8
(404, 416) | 167.5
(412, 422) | 156.2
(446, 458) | 169.5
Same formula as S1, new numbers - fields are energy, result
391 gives 156.6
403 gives 167.1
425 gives 150.4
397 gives 160.8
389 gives 168.1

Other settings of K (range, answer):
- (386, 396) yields 153.9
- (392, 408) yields 153.6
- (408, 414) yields 152.3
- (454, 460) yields 160.7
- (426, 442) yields 142.6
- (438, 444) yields 149.9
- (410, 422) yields 148.4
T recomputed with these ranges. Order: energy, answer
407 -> 167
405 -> 153.6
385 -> 150.6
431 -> 157.7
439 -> 150.2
